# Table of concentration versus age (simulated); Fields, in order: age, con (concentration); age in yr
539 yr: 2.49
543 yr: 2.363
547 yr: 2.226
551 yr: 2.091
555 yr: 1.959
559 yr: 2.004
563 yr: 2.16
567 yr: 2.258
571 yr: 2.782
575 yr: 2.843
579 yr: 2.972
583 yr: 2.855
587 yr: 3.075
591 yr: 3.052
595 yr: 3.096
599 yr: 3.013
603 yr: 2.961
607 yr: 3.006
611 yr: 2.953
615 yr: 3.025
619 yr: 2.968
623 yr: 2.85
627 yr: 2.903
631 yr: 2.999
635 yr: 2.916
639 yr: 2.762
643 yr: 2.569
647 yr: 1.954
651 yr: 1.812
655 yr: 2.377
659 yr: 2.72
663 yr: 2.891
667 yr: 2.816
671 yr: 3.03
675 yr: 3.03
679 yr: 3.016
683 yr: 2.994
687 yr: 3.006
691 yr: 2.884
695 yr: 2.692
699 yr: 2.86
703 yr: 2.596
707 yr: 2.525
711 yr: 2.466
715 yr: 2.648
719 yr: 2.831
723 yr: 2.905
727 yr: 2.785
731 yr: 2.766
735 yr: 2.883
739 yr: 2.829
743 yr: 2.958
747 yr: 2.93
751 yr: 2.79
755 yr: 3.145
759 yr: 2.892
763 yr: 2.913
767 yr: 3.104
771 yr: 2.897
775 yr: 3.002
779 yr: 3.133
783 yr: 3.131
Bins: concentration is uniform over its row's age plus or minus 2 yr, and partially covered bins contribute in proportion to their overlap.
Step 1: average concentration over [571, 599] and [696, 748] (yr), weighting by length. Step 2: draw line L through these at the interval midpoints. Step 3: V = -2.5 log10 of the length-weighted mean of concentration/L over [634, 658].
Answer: 0.20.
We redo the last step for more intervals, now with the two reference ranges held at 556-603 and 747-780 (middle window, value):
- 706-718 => 0.133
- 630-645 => 0.003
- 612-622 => -0.074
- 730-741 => 0.040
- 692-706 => 0.068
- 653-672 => 0.035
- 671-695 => -0.036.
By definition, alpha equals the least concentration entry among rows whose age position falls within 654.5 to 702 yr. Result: 2.377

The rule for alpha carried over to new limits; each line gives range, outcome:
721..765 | 2.766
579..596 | 2.855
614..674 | 1.812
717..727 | 2.785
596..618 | 2.953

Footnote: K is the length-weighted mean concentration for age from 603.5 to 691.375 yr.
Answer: 2.8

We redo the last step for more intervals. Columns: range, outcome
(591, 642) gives 2.95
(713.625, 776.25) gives 2.89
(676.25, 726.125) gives 2.79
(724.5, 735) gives 2.8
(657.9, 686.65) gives 2.94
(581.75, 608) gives 3.01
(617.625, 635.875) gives 2.93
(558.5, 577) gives 2.44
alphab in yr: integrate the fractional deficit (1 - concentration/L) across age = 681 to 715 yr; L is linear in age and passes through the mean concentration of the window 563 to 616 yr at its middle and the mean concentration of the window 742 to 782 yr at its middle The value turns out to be 2.3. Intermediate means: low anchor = 2.88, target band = 2.75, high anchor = 2.98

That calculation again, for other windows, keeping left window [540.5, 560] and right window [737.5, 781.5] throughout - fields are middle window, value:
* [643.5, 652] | 1.7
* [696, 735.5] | 1.1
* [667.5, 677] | -1.4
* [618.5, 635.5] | -3.3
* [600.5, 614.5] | -3.6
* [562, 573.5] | -1.2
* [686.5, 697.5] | -0.6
